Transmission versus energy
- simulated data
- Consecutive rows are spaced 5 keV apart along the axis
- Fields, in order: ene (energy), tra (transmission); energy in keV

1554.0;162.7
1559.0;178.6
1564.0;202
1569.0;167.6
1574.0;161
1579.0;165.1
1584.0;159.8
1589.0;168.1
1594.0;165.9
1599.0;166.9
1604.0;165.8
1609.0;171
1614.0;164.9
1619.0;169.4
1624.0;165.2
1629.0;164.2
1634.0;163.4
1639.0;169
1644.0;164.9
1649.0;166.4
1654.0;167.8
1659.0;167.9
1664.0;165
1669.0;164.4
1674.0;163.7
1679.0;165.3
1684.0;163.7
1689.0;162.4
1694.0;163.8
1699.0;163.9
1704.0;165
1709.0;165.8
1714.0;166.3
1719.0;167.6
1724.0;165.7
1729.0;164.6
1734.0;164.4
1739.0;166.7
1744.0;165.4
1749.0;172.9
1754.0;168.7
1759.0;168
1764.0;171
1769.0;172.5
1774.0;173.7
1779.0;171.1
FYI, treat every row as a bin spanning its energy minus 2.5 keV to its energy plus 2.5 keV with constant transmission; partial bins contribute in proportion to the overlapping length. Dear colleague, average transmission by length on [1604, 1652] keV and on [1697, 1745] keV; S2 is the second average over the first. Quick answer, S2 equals 1.0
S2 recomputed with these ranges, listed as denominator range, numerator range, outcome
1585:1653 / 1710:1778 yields 1.01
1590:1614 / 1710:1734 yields 0.99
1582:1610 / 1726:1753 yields 1.00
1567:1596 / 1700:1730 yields 1.01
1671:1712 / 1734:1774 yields 1.03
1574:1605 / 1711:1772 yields 1.02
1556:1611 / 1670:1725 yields 0.97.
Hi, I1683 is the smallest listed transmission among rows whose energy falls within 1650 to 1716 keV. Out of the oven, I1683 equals 162.4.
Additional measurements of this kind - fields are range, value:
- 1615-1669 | 163.4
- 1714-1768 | 164.4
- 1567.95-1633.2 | 159.8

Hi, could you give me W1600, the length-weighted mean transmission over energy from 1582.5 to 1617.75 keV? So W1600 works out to 166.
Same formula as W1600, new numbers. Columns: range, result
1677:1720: 165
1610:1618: 167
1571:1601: 164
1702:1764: 167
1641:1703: 165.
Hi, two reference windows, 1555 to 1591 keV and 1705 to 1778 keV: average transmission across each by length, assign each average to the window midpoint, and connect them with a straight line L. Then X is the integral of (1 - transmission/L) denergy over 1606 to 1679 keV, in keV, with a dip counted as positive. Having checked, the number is 1.7 keV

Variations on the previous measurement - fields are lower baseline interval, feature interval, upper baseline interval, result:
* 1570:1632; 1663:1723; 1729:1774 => 1.0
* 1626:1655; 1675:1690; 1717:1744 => 0.2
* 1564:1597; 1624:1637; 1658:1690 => 0.1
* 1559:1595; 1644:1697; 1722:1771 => 1.3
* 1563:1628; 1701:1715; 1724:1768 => 0.2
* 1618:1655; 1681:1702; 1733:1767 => 0.5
